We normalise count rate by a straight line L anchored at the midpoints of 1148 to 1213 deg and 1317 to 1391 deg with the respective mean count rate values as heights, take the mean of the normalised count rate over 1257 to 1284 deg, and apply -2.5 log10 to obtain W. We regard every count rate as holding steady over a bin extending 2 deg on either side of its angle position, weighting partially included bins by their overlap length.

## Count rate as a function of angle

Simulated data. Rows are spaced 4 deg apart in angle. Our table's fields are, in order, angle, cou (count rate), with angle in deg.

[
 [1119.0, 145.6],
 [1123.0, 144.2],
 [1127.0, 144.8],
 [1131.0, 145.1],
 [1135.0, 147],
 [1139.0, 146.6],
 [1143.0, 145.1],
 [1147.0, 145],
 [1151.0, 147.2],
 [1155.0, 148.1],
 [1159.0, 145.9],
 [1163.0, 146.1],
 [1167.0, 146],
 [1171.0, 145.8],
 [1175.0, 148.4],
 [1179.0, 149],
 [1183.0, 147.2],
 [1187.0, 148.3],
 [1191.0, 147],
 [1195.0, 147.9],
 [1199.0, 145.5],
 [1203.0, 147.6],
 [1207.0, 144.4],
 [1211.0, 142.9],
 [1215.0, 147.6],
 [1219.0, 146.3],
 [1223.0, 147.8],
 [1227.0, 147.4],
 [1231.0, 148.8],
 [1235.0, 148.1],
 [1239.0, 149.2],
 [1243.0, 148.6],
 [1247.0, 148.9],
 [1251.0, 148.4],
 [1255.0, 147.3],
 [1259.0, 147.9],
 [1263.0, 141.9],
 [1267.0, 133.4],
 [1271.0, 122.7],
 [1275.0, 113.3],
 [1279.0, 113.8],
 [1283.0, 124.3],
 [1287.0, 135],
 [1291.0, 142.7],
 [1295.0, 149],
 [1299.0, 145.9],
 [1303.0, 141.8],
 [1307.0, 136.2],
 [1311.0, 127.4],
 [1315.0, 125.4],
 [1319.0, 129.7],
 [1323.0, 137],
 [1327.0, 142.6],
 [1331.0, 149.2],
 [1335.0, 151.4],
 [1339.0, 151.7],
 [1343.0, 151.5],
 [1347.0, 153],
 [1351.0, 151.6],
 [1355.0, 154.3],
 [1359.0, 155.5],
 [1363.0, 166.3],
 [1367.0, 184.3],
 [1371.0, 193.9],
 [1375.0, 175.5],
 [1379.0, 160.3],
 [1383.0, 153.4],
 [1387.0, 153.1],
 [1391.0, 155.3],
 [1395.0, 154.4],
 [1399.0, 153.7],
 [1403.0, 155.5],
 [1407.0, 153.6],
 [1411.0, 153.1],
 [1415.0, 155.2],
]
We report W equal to 0.18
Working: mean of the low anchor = 147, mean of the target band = 128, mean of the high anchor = 156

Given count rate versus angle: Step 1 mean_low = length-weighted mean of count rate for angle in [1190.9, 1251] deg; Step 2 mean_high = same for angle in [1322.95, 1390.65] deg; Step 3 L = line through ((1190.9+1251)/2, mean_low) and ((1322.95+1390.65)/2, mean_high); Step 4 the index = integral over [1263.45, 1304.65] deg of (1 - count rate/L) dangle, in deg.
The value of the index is 5.4 deg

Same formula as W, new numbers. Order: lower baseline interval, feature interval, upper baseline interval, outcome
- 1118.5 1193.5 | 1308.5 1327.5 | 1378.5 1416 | 0.155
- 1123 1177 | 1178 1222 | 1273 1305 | -0.039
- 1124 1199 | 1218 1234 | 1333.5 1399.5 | 0.023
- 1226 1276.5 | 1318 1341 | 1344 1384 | 0.098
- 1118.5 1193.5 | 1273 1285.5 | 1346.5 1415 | 0.291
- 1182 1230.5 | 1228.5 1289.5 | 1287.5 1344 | 0.045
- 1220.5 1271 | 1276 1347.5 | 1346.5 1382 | 0.136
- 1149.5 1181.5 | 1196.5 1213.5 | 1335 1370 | 0.032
